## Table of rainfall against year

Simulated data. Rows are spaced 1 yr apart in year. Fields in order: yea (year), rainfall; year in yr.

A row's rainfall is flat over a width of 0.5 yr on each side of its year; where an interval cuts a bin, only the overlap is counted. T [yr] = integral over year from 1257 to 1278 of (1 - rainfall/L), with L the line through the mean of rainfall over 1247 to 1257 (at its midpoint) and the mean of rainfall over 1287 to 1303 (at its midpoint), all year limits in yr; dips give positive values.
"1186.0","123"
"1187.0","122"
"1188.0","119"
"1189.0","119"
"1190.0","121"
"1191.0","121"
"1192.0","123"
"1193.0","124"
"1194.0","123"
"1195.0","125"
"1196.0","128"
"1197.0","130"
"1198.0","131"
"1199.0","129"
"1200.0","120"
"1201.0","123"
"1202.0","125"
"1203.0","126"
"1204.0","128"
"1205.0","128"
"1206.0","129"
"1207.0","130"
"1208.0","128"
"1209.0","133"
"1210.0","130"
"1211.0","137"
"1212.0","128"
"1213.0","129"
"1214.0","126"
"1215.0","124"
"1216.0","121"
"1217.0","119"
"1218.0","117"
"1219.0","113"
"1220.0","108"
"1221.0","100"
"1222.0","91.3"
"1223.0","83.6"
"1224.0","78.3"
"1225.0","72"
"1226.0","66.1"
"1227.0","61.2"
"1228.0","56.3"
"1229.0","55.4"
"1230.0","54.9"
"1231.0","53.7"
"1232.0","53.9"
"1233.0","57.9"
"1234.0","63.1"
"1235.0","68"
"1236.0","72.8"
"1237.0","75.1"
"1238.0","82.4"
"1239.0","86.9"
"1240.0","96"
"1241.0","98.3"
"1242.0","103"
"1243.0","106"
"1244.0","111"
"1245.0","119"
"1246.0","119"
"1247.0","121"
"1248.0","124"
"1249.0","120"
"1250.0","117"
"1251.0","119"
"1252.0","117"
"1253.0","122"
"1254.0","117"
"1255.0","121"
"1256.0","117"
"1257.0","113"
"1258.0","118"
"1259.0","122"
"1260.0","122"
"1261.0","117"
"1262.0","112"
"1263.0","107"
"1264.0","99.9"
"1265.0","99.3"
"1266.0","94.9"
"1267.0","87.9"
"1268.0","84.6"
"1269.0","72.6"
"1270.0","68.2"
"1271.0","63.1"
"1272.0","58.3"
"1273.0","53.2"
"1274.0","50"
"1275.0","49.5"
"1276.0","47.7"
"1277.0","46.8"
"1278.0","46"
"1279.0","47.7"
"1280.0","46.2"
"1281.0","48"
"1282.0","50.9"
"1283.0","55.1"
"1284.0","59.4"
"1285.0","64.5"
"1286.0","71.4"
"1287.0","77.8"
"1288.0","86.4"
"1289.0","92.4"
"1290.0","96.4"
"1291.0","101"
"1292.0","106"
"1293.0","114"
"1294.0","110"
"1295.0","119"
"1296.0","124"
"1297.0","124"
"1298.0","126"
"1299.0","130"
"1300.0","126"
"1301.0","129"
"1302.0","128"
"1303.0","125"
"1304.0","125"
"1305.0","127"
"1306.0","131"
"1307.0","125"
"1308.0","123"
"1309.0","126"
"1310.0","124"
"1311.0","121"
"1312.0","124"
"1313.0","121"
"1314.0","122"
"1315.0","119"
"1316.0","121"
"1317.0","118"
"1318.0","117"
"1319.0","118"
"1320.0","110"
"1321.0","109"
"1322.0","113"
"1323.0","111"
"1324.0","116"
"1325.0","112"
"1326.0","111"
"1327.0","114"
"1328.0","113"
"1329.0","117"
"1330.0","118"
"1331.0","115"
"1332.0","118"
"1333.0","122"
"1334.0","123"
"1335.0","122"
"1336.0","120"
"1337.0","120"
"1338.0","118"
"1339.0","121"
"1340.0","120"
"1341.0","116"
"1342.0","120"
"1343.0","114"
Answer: 6.05 yr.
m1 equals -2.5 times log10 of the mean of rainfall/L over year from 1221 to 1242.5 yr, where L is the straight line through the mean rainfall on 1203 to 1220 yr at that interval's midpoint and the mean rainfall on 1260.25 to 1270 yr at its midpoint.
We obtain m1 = 0.48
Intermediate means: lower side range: 126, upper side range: 96.4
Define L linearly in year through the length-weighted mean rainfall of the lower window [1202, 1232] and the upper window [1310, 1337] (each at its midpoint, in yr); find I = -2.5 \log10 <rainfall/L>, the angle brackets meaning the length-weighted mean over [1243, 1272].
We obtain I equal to 0.017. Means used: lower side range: 104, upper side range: 117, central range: 107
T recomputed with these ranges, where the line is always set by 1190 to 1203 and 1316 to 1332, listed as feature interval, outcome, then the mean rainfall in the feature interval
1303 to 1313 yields -0.8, 125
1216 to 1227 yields 2.6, 94.5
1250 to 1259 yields 0.2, 118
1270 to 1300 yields 9.9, 78.7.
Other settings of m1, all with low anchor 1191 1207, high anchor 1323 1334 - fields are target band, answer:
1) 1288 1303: 0.03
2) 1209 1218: -0.01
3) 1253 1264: 0.05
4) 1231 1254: 0.25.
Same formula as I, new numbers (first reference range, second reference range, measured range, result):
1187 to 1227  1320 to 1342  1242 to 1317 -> 0.161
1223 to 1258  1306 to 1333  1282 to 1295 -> 0.246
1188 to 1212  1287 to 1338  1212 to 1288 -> 0.358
